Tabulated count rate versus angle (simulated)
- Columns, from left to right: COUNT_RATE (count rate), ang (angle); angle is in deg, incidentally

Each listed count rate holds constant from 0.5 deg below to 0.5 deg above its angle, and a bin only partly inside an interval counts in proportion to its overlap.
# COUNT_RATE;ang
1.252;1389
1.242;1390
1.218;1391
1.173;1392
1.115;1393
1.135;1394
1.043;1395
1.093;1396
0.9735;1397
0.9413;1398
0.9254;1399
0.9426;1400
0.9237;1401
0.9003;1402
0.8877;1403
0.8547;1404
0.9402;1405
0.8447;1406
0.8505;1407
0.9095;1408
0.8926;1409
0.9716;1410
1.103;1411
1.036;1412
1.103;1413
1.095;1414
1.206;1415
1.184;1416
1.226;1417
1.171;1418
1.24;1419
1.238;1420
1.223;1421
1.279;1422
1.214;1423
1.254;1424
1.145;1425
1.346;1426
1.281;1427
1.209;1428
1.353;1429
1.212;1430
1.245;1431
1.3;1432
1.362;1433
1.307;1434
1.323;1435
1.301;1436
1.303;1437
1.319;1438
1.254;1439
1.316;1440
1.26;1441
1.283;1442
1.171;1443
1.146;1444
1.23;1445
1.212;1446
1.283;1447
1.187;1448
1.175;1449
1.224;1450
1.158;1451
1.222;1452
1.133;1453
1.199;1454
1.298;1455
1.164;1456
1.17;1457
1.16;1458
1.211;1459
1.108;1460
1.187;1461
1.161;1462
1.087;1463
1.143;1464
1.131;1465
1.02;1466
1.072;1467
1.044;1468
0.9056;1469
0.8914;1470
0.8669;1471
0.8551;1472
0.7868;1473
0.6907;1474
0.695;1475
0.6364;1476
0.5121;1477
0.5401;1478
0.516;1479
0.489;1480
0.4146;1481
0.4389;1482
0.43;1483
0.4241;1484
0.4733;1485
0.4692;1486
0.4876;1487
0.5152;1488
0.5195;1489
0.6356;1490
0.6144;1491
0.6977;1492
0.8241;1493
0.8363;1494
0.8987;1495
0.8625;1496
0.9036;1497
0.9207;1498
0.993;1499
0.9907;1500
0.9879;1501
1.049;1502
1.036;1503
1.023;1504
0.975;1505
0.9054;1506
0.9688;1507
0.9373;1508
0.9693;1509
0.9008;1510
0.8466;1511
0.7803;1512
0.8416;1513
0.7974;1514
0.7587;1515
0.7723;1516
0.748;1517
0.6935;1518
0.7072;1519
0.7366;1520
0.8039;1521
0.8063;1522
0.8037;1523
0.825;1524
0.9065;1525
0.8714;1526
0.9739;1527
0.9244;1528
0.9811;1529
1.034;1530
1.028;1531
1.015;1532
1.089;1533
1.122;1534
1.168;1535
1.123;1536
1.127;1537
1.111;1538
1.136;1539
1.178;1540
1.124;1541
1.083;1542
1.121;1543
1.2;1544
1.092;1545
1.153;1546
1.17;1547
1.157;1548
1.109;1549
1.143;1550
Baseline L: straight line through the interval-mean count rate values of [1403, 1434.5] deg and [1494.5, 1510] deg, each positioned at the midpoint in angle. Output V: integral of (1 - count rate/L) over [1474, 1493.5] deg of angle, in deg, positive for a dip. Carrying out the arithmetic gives 8.8 deg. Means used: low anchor 1.14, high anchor 0.959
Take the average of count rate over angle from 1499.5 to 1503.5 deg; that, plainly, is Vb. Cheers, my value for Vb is 1.02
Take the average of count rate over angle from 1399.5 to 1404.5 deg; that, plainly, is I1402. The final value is 0.902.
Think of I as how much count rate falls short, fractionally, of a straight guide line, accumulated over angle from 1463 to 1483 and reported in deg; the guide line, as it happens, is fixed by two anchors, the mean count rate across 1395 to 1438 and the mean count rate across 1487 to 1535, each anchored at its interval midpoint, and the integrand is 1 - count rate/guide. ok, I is 4.2 deg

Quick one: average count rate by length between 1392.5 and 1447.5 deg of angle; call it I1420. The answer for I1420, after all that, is 1.14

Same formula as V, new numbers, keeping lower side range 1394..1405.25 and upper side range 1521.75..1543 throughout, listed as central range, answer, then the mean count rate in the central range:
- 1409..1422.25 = -2.5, 1.15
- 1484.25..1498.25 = 4.5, 0.681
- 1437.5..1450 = -3.3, 1.24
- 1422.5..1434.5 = -3.7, 1.27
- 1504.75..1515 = 1.3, 0.884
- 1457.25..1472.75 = -1.0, 1.05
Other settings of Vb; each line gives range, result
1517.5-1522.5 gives 0.749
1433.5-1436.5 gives 1.31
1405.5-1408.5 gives 0.868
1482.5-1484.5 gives 0.427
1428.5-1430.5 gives 1.28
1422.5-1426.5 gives 1.24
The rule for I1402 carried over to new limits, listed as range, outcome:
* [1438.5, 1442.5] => 1.28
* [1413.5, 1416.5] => 1.16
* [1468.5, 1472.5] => 0.88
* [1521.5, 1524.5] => 0.812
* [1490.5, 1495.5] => 0.774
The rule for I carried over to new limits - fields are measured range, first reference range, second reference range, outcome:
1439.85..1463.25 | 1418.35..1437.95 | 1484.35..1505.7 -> -2.0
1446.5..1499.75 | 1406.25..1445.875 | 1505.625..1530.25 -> 8.1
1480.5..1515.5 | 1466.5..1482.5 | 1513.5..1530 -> -0.1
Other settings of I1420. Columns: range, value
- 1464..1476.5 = 0.893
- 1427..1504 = 0.982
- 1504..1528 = 0.846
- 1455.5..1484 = 0.861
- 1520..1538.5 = 0.977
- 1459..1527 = 0.812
